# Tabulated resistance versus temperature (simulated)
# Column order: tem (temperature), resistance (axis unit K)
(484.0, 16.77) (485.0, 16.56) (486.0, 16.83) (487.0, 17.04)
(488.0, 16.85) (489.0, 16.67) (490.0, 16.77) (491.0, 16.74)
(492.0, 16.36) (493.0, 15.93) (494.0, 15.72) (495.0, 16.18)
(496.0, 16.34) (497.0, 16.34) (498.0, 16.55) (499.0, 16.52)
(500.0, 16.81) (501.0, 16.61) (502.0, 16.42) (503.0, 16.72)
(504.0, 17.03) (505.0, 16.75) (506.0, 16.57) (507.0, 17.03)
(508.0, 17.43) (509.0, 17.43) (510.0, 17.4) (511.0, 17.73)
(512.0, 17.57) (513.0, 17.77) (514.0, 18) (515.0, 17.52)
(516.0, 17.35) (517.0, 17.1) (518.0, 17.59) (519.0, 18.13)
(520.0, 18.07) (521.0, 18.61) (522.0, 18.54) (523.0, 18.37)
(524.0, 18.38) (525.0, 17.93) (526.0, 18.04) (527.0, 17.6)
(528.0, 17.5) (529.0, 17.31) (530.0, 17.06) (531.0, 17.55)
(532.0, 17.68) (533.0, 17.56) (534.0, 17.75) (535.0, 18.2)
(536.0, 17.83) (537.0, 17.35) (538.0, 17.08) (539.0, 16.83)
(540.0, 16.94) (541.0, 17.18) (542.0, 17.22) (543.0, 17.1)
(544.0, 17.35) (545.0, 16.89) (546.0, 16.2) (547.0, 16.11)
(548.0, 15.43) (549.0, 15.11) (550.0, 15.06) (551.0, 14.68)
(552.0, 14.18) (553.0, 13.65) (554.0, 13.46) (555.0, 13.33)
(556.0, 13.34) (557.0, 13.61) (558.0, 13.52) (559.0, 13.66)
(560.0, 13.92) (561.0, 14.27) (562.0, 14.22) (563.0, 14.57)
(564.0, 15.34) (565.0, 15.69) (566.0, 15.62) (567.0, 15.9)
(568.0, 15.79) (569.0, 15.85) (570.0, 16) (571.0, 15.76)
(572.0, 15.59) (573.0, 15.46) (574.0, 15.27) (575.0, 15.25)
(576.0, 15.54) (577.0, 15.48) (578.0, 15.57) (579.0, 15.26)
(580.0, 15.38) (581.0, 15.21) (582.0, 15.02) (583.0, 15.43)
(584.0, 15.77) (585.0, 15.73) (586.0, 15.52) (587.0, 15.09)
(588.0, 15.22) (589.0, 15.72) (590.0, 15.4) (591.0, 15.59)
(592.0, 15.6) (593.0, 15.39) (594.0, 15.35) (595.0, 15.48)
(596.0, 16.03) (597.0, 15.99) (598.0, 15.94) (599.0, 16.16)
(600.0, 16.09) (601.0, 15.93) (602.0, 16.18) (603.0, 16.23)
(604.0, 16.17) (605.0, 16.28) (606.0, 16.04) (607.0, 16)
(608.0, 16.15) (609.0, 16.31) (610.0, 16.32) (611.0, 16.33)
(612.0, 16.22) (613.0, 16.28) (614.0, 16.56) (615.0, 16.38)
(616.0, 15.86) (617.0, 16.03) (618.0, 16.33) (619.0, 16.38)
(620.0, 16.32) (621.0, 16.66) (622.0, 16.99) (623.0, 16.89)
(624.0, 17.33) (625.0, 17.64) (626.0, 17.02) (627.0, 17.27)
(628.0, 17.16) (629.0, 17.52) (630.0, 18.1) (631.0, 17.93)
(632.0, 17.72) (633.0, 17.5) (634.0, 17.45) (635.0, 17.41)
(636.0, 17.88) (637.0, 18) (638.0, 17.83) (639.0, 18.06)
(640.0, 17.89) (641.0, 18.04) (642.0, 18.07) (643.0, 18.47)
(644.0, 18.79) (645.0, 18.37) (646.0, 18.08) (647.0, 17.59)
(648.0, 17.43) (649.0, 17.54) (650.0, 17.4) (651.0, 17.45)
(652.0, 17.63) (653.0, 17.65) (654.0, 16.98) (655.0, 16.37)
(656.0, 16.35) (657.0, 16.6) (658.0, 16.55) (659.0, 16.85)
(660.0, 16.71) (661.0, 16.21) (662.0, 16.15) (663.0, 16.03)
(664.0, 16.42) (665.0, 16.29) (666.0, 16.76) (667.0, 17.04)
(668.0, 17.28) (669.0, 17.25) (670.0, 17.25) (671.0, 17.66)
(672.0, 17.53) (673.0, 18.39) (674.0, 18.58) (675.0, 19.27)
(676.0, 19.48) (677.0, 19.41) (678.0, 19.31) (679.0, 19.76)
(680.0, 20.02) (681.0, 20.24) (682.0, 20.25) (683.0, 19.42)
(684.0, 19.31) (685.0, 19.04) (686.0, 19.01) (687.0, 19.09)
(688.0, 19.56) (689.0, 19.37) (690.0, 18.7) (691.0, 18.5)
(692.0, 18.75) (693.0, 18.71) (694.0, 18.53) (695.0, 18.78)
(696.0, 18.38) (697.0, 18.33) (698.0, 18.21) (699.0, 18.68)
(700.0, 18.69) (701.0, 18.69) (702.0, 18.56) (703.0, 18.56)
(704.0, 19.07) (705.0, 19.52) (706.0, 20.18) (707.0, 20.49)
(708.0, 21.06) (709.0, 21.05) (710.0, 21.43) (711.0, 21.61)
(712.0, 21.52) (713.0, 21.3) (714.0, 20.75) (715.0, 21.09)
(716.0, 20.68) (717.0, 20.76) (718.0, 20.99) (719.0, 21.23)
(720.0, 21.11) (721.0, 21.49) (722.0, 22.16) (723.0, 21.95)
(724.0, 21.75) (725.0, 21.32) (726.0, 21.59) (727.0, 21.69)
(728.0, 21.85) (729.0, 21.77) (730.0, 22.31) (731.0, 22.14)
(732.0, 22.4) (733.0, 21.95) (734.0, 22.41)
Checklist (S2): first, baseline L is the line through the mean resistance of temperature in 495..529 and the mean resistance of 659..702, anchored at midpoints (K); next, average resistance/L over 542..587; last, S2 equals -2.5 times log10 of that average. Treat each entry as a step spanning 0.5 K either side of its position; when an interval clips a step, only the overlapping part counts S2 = 0.16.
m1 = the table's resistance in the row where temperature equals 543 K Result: 17.1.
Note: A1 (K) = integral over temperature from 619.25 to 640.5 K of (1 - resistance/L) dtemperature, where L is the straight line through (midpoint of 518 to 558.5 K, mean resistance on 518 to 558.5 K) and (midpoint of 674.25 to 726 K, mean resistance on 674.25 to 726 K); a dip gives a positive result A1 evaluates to 1.2 K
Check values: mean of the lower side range 16.6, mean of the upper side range 19.9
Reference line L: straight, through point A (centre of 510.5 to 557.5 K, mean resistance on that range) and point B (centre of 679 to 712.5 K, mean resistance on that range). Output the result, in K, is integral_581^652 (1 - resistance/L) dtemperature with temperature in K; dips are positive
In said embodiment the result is 5.8 K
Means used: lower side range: 16.8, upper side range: 19.4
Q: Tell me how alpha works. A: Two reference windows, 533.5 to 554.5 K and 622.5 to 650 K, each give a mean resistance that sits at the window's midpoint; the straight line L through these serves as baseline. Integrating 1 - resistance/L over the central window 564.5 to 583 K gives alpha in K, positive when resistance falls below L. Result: 1.3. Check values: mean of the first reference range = 16.3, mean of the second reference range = 17.7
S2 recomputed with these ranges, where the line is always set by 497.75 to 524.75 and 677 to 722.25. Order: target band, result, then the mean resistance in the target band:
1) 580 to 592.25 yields 0.19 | 15.4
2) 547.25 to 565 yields 0.25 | 14.3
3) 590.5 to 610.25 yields 0.16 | 16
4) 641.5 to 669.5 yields 0.12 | 17.2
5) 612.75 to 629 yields 0.13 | 16.7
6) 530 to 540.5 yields 0.02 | 17.5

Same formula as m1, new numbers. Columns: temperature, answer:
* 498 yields 16.55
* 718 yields 20.99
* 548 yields 15.43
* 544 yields 17.35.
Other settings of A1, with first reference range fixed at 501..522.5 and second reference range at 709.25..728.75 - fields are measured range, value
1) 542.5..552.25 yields 1.2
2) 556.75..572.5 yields 3.0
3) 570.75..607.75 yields 6.4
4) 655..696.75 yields 4.9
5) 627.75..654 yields 2.8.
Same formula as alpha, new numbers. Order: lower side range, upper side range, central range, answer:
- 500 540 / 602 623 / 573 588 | 1.2 K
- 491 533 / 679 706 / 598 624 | 2.8 K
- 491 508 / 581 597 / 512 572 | -1.2 K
